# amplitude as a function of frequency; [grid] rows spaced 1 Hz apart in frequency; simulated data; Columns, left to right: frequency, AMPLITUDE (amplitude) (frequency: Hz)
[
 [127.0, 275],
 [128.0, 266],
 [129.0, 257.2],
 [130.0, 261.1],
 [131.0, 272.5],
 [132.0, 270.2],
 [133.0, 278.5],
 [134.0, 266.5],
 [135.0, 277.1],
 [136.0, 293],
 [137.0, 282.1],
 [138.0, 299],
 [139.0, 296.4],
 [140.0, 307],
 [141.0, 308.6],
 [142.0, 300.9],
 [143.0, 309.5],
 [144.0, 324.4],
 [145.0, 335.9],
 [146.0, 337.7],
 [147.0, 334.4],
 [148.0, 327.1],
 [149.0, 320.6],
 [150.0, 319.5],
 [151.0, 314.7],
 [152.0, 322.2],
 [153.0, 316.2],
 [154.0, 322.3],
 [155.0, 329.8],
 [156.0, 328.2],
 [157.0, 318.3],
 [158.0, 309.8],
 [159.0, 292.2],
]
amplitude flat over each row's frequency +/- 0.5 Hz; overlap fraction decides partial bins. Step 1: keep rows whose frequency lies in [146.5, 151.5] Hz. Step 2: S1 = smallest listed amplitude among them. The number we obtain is 314.7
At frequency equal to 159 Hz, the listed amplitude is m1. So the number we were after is 292.2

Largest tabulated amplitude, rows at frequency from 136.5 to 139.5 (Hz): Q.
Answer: 299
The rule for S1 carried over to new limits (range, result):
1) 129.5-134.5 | 261.1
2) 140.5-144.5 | 300.9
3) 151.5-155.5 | 316.2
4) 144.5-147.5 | 334.4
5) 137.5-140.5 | 296.4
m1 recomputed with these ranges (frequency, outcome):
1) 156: 328.2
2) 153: 316.2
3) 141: 308.6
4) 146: 337.7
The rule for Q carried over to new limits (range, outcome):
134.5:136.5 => 293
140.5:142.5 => 308.6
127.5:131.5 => 272.5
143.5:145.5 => 335.9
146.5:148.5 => 334.4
